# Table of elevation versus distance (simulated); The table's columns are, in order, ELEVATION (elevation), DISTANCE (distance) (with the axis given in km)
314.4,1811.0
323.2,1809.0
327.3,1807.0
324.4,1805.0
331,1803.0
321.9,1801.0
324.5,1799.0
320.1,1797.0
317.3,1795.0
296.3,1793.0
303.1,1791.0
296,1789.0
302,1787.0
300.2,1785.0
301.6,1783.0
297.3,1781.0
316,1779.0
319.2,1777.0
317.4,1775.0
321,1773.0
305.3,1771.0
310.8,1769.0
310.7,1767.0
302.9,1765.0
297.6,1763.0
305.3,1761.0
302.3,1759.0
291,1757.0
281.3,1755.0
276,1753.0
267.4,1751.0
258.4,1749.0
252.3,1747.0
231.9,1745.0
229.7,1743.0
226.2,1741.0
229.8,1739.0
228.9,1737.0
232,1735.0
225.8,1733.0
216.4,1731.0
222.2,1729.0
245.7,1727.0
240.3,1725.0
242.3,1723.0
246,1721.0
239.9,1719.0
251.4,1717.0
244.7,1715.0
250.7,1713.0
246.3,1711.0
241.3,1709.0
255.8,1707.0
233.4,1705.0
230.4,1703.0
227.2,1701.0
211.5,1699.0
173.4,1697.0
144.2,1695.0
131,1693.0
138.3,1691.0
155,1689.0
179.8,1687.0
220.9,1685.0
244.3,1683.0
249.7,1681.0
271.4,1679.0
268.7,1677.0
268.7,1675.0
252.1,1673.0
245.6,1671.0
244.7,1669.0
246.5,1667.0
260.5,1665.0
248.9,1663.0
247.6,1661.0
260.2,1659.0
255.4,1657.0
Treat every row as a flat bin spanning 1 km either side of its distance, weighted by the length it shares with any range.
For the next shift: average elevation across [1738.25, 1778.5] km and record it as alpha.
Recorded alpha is 283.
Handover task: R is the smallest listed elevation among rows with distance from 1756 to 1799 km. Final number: 291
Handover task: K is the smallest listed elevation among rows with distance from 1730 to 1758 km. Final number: 216.4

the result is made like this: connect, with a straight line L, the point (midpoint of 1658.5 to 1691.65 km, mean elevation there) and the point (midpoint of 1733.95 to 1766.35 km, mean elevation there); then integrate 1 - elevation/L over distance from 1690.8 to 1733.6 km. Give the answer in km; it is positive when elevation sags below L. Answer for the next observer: 4.8 km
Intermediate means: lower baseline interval 236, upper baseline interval 264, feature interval 222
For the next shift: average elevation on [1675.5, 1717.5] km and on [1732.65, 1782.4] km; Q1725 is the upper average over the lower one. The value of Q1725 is 1.28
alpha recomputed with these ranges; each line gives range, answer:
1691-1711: 204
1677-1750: 225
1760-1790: 307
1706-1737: 240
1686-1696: 150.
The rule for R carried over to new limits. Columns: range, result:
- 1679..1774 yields 131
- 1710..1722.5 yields 239.9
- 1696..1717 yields 173.4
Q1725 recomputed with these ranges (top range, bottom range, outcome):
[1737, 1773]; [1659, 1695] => 1.22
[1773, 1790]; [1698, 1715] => 1.29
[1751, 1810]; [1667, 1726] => 1.36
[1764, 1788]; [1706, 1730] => 1.27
